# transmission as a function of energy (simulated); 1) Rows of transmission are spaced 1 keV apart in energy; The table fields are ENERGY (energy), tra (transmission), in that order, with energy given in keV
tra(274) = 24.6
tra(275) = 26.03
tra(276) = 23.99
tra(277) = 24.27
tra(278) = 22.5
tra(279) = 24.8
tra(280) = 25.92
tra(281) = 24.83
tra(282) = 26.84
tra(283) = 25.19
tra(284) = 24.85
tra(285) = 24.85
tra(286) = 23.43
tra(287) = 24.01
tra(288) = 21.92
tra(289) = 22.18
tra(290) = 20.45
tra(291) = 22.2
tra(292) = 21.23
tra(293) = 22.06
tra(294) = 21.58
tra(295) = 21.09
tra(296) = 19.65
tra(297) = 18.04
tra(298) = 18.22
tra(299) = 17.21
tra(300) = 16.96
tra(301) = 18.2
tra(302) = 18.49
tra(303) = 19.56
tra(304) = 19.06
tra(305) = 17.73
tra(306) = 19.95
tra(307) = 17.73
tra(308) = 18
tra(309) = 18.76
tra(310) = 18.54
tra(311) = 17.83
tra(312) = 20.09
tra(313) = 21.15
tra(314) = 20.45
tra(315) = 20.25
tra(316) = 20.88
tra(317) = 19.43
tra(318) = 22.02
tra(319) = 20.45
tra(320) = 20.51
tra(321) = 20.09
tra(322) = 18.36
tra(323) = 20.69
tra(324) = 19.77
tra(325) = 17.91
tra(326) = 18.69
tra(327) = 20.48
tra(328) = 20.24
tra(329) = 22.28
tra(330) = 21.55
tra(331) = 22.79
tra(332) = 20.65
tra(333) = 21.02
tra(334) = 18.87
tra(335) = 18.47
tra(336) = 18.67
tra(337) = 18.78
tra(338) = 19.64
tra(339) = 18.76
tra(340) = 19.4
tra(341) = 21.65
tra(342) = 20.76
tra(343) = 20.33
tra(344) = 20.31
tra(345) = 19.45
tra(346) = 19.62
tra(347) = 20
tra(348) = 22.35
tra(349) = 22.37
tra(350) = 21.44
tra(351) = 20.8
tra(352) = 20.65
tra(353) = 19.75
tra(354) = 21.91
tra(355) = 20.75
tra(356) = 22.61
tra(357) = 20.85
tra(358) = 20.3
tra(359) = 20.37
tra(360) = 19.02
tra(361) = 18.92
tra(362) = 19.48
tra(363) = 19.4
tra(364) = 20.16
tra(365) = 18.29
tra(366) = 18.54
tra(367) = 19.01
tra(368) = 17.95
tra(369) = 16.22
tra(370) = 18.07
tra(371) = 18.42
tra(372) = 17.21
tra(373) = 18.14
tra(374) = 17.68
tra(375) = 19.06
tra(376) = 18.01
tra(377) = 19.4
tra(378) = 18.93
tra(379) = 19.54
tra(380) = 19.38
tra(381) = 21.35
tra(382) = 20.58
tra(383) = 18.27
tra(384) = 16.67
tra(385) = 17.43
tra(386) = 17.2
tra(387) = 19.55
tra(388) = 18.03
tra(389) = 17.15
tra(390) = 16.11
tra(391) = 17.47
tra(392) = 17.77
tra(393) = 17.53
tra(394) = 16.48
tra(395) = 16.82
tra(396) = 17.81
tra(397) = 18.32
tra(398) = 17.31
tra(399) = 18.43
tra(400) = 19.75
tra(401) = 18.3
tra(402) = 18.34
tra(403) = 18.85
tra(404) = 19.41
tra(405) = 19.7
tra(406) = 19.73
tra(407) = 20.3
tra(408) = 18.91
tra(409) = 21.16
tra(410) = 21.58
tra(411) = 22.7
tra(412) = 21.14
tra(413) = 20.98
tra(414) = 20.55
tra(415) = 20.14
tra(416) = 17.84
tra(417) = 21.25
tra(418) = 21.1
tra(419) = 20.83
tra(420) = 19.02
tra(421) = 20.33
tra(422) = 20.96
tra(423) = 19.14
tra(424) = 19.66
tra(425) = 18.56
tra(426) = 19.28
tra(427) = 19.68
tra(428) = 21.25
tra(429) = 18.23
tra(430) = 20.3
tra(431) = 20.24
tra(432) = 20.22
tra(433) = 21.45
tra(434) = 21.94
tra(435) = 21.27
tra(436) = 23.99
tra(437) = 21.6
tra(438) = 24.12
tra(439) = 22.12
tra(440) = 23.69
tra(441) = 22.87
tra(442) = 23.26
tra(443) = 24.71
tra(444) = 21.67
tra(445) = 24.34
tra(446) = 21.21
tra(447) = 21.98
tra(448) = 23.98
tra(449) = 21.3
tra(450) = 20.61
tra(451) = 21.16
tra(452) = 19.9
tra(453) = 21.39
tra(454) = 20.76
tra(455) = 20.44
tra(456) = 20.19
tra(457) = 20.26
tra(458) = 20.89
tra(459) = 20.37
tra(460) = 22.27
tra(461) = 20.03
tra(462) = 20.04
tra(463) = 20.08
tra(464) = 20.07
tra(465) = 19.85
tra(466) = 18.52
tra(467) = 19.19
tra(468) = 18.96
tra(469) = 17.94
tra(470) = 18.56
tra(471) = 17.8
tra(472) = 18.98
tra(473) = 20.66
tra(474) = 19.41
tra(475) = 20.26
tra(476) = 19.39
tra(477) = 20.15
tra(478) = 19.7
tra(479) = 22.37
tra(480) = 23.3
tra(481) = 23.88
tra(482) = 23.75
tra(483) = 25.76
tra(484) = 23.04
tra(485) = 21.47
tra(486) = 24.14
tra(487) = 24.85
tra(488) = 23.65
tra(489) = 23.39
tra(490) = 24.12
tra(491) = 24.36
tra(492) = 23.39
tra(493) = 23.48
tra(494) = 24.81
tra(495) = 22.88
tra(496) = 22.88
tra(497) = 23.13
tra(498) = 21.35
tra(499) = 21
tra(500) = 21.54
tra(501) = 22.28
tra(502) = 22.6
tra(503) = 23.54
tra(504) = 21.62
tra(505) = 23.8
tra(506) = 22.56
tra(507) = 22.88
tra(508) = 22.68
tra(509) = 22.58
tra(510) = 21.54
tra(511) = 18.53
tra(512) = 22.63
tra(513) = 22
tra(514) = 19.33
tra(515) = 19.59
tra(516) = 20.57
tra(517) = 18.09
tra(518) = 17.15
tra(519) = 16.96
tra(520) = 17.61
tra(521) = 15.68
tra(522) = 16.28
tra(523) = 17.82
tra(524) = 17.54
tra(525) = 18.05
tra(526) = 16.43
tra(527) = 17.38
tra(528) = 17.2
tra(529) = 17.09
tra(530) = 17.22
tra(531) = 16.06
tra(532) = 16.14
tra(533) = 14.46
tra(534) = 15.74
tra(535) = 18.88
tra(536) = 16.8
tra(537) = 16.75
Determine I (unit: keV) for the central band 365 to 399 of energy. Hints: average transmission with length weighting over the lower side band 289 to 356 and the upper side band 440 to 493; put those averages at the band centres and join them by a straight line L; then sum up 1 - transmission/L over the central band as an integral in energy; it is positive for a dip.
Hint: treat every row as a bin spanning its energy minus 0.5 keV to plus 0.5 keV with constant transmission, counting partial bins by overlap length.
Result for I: 4.1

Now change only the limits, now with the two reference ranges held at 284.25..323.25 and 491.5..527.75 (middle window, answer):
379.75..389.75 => 0.90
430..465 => -1.90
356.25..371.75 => 0.94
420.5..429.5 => 0.32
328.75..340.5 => 0.09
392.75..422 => 1.21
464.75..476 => 0.77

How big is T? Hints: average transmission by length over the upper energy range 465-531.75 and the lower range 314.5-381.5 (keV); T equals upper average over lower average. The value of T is 1.04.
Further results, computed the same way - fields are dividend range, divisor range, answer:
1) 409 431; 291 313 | 1.06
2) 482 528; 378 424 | 1.11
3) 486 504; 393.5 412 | 1.21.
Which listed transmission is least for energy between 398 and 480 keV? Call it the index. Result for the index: 17.31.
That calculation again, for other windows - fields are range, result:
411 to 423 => 17.84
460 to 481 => 17.8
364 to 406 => 16.11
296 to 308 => 16.96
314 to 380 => 16.22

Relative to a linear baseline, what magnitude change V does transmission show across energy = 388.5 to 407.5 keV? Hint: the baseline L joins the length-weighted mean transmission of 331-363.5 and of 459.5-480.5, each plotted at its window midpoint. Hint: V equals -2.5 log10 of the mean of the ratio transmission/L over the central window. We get 0.109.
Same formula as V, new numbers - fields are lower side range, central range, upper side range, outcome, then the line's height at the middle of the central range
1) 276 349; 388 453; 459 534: 0.02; 20.6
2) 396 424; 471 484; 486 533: -0.06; 20.3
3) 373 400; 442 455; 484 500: -0.04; 21.1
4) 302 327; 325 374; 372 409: -0.05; 19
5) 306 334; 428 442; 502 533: -0.12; 19.5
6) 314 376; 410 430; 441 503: 0.04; 20.9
